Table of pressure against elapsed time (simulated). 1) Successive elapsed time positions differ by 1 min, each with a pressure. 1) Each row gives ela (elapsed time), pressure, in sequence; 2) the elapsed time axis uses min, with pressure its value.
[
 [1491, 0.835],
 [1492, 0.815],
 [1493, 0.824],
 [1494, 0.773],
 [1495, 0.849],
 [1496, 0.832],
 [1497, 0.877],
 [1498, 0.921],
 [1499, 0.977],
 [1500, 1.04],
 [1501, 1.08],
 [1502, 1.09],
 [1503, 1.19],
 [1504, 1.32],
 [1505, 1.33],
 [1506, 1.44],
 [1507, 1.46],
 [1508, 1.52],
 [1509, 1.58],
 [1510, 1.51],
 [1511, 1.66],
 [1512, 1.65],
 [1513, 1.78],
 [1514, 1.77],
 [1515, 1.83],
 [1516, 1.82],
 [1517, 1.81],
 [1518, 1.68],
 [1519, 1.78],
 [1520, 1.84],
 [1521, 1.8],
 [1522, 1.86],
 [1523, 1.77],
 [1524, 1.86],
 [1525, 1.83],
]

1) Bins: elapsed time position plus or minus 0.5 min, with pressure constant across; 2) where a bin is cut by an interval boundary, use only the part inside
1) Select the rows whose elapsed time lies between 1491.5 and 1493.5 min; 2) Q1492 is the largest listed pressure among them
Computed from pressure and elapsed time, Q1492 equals 0.824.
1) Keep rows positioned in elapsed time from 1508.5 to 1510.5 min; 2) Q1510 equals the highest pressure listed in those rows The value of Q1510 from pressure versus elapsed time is 1.58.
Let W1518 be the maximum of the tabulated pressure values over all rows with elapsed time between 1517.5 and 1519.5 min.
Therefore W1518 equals 1.78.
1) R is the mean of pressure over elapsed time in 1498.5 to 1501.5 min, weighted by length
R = 1.03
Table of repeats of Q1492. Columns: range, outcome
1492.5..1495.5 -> 0.849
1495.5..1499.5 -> 0.977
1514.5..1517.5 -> 1.83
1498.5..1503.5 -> 1.19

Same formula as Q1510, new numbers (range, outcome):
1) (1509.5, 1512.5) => 1.66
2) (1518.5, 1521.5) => 1.84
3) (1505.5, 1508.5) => 1.52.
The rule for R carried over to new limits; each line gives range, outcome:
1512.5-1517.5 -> 1.8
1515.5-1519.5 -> 1.77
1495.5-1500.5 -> 0.929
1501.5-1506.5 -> 1.27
